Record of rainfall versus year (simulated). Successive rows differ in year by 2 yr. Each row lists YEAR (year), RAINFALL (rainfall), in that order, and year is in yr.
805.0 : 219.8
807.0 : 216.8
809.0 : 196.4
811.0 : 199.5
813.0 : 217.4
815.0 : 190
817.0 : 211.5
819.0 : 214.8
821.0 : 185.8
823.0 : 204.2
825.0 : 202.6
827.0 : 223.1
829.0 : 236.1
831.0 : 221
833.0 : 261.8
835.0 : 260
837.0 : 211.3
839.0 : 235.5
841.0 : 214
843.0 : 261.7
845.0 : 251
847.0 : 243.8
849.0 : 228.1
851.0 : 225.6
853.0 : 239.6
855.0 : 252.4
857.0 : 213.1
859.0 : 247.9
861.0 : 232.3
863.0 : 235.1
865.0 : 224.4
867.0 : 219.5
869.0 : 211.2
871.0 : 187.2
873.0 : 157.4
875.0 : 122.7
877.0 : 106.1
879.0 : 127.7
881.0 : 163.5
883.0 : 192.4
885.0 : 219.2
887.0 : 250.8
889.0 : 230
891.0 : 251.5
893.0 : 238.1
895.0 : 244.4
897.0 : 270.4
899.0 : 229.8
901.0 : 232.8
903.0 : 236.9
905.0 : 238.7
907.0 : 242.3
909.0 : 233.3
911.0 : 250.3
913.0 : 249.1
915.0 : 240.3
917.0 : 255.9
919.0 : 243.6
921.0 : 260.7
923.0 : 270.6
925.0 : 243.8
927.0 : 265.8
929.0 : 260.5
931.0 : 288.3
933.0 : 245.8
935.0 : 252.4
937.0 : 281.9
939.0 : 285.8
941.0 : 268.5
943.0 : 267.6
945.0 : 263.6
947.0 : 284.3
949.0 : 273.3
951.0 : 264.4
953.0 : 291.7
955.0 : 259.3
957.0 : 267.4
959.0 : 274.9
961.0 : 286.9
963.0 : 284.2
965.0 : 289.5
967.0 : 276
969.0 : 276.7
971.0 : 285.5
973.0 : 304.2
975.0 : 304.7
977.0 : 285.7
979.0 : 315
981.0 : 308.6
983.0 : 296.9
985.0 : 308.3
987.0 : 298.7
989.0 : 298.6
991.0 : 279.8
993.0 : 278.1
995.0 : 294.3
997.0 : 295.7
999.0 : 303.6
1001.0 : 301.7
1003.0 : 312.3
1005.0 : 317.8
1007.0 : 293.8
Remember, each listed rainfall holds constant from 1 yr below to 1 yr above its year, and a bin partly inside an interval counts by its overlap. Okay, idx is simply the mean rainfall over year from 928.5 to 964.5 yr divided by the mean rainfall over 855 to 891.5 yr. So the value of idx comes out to 1.36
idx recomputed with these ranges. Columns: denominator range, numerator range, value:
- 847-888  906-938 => 1.25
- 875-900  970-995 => 1.44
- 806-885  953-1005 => 1.38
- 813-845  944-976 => 1.26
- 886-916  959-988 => 1.21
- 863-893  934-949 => 1.41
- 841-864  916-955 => 1.12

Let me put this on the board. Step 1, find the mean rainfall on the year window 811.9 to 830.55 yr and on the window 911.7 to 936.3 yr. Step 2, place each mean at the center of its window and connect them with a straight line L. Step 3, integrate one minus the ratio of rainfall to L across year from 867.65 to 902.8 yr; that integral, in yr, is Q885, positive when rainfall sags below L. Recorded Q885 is 5.37 yr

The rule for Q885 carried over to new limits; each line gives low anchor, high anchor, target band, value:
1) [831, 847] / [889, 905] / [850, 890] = 6.4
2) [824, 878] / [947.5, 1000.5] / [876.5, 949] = 3.5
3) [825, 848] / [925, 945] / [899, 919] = 1.3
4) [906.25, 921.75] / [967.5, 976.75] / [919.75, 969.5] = -0.2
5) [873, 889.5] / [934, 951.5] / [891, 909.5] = -3.5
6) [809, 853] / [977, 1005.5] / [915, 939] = 0.7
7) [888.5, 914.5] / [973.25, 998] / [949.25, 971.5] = 0.3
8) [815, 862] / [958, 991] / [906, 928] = 1.3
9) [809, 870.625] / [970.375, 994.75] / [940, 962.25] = 0.6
